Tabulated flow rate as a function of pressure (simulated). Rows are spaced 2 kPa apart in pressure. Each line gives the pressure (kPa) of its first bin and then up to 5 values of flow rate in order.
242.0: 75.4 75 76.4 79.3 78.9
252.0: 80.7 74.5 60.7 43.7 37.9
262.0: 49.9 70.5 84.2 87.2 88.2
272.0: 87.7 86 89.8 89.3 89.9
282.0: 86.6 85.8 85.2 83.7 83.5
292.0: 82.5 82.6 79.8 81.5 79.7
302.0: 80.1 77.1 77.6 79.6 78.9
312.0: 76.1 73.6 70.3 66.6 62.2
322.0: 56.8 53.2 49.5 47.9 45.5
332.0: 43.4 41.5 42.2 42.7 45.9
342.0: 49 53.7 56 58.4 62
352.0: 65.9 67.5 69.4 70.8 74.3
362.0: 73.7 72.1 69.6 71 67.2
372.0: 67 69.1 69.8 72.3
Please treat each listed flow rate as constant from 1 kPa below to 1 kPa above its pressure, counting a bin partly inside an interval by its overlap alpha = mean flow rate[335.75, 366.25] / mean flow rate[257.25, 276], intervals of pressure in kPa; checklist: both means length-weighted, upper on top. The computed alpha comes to 0.8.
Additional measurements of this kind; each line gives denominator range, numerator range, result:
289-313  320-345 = 0.60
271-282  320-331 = 0.58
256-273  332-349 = 0.71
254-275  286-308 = 1.16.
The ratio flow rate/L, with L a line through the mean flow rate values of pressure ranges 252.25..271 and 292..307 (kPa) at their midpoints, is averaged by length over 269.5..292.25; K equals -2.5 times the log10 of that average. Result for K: -0.18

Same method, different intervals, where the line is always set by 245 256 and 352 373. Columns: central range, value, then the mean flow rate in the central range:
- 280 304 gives -0.12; 82.9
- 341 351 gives 0.26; 55.8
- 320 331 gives 0.36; 51.6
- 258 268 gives 0.22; 61.6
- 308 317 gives -0.03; 75.3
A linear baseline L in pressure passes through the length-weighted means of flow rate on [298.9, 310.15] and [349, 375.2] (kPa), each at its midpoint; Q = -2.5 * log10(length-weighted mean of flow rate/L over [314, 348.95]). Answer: 0.38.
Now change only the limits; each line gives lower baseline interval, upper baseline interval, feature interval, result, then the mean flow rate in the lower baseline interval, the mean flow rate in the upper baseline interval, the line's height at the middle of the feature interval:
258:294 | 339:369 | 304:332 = 0.12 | 79.5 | 64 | 71.1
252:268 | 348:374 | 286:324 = -0.16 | 63.2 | 68.8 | 65.7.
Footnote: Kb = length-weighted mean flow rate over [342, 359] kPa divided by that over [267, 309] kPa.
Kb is 0.74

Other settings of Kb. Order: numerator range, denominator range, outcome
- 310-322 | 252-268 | 1.10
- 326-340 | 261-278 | 0.55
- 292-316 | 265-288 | 0.90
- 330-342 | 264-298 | 0.51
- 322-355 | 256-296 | 0.66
